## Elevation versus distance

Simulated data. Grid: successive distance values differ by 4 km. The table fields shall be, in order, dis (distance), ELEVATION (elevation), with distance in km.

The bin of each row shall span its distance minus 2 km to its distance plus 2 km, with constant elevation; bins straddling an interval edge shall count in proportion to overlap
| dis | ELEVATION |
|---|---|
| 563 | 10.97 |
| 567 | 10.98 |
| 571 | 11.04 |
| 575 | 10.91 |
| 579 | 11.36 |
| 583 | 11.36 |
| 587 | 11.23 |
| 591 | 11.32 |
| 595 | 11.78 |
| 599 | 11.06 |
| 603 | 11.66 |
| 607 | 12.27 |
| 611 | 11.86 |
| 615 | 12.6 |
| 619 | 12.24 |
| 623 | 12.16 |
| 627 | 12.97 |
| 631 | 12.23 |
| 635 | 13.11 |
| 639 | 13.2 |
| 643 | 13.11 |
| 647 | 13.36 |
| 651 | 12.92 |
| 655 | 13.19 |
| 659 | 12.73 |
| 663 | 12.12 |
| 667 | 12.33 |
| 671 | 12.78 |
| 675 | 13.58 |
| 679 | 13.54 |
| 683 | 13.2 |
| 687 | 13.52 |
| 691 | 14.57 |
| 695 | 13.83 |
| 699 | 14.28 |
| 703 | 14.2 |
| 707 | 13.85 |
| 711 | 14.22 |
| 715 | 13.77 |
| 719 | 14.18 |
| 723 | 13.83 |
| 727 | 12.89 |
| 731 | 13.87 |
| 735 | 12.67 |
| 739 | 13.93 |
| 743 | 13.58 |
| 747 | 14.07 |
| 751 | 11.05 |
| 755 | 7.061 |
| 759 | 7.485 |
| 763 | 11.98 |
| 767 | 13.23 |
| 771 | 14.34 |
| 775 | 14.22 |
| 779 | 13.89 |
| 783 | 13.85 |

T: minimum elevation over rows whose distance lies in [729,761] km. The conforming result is 7.061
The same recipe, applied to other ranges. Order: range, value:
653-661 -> 12.73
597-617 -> 11.06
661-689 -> 12.12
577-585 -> 11.36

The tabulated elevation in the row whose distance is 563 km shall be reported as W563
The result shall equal 10.97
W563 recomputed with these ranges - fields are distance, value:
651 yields 12.92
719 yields 14.18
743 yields 13.58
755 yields 7.061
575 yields 10.91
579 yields 11.36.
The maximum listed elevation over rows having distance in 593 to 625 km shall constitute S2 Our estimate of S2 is 12.6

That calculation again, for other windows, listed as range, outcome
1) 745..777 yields 14.34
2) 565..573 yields 11.04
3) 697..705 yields 14.28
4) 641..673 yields 13.36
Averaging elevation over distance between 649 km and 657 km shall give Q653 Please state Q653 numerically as 13.1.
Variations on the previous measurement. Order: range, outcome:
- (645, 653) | 13.1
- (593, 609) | 11.7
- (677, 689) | 13.4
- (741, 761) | 10.6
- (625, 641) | 12.9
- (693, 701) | 14.1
